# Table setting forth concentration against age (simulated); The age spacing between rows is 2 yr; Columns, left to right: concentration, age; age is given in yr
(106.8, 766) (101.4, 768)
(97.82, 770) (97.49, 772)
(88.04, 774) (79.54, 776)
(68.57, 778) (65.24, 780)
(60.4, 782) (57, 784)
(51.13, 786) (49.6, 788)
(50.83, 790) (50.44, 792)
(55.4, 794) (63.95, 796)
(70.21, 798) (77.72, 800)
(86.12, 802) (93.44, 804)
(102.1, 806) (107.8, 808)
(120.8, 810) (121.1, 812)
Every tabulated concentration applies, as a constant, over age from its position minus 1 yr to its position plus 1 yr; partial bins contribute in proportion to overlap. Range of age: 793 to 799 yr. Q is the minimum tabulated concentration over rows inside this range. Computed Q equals 55.4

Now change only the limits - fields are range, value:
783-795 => 49.6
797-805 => 70.21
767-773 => 97.49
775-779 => 68.57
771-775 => 88.04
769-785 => 57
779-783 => 60.4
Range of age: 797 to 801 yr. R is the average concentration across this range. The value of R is 74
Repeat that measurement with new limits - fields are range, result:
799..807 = 89.8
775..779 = 74.1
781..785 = 58.7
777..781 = 66.9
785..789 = 50.4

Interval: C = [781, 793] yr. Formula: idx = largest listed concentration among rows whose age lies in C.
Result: 60.4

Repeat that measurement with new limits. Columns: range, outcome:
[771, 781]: 97.49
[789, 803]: 86.12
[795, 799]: 70.21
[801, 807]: 102.1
